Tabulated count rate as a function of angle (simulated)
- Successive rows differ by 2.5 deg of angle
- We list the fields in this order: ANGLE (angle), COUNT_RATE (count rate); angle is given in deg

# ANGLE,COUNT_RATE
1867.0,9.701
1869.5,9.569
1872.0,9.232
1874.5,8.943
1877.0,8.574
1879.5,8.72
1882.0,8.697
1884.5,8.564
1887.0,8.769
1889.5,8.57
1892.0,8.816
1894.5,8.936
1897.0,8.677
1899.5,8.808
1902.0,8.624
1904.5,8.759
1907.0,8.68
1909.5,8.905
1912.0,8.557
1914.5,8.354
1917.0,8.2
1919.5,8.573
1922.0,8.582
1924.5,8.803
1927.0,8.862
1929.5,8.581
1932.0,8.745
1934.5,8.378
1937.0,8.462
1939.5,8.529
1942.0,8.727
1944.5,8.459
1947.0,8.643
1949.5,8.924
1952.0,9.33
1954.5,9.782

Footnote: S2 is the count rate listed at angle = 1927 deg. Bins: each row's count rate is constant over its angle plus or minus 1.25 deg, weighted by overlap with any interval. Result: 8.862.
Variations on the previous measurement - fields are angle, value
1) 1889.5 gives 8.57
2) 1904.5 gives 8.759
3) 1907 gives 8.68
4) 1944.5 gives 8.459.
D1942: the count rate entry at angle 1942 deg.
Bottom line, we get 8.727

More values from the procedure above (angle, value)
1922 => 8.582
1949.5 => 8.924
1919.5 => 8.573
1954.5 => 9.782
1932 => 8.745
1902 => 8.624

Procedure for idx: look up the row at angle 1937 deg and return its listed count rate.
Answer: 8.462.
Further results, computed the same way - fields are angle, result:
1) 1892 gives 8.816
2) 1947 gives 8.643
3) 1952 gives 9.33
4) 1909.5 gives 8.905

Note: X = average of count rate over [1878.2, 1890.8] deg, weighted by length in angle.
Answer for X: 8.66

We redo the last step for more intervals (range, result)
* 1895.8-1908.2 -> 8.71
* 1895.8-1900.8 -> 8.74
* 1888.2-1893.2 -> 8.69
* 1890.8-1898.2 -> 8.81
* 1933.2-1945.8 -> 8.51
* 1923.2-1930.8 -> 8.75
